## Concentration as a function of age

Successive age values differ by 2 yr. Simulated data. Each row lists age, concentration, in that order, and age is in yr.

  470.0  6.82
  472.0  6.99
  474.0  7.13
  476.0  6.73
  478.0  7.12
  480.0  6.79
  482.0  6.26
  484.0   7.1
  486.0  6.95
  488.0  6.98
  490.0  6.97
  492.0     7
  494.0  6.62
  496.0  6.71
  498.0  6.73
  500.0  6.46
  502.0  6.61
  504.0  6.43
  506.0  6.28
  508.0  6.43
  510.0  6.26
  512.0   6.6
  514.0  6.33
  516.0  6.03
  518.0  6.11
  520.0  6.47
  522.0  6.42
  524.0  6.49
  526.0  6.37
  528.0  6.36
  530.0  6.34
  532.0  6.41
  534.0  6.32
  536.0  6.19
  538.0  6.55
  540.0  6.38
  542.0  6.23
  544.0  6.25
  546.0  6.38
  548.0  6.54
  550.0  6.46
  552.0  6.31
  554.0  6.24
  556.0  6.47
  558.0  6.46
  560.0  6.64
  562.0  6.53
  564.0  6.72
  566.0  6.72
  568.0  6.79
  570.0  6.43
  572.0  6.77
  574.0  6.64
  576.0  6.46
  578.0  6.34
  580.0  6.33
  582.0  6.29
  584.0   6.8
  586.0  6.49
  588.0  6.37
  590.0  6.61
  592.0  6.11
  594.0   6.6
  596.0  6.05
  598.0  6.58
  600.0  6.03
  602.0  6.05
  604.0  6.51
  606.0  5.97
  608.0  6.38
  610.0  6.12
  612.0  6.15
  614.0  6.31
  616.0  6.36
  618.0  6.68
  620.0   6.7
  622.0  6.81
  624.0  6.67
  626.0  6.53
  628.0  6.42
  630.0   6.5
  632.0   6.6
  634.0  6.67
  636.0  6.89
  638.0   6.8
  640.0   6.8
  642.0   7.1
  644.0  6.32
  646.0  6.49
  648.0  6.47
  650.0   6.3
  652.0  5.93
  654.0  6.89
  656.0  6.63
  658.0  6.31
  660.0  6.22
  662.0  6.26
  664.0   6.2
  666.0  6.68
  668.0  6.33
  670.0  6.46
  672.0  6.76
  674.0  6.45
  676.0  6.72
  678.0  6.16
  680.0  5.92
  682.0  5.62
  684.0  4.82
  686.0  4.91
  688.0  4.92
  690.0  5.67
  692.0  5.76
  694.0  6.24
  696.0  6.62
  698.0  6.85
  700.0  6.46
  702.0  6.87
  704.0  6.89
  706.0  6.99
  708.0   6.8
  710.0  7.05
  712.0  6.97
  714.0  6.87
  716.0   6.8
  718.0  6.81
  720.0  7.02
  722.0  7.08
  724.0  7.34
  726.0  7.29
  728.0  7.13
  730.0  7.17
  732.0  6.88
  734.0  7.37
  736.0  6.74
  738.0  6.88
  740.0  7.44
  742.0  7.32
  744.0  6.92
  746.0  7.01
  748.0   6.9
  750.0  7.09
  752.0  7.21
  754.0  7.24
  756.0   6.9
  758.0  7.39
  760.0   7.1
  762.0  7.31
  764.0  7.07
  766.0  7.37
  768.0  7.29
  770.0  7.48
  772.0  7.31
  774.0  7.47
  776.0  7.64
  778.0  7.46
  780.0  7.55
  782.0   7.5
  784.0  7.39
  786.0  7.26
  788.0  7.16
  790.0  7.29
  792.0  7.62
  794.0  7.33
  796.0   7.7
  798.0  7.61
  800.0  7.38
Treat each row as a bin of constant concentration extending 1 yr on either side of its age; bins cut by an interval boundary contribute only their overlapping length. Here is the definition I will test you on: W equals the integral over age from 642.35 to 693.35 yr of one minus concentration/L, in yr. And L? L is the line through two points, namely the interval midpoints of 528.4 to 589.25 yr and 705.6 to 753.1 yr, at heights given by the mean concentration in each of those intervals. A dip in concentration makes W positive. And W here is 5.2 yr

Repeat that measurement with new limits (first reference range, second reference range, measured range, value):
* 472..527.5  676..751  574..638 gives 1.8 yr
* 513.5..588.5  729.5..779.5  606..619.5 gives 0.7 yr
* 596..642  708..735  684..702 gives 2.5 yr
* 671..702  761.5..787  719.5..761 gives -1.6 yr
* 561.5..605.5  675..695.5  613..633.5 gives -1.3 yr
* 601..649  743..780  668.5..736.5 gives 3.8 yr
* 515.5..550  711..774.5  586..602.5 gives 0.7 yr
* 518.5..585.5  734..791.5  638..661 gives 1.0 yr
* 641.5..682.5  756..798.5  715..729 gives -0.3 yr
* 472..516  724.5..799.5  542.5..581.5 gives 1.9 yr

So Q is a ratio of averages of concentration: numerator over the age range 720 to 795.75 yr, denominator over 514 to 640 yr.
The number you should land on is 1.1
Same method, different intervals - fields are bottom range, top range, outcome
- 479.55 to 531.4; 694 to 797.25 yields 1.09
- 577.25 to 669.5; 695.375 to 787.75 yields 1.10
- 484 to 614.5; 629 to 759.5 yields 1.03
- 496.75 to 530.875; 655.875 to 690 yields 0.95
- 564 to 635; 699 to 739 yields 1.08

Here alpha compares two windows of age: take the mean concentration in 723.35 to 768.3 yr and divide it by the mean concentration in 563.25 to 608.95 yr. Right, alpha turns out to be 1.11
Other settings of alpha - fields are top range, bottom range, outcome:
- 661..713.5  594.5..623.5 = 0.99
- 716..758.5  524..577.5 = 1.10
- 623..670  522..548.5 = 1.02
